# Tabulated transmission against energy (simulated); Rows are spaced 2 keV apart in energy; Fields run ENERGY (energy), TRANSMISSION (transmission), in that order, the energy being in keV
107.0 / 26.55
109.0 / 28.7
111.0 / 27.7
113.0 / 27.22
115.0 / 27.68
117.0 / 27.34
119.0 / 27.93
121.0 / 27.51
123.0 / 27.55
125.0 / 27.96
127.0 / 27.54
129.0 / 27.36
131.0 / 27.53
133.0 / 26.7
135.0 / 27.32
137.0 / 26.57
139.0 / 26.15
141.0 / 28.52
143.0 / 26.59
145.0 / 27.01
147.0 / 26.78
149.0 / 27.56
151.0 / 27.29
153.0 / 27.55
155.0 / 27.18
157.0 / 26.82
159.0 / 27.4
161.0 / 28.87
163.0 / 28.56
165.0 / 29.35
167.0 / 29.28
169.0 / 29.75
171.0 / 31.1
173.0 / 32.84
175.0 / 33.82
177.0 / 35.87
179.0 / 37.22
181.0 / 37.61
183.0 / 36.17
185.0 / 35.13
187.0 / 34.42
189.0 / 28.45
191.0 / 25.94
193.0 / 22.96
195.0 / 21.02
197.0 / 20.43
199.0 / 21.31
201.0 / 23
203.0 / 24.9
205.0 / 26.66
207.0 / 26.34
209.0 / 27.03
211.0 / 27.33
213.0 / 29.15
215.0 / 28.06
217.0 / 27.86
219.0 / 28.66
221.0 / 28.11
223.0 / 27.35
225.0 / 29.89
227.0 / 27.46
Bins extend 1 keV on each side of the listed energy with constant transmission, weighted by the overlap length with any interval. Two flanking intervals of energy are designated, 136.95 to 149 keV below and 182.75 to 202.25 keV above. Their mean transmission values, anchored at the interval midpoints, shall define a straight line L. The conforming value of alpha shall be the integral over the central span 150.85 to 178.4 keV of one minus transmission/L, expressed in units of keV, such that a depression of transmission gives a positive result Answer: -3.2 keV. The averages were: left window 27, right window 26.5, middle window 29.9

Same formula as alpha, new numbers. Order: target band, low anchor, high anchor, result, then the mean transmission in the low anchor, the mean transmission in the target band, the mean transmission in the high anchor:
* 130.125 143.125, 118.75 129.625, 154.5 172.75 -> 0.4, 27.6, 27.1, 28.9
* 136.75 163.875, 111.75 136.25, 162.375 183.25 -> 2.7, 27.5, 27.4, 32.8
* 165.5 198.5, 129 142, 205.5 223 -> -3.7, 27.1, 30.6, 27.8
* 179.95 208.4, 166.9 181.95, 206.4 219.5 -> 3.1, 33.7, 27.5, 27.8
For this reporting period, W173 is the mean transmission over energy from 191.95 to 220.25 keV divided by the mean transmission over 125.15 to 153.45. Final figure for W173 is 0.9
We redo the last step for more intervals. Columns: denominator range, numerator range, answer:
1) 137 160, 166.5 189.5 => 1.24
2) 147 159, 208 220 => 1.03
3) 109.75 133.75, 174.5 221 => 1.04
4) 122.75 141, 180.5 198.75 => 1.05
